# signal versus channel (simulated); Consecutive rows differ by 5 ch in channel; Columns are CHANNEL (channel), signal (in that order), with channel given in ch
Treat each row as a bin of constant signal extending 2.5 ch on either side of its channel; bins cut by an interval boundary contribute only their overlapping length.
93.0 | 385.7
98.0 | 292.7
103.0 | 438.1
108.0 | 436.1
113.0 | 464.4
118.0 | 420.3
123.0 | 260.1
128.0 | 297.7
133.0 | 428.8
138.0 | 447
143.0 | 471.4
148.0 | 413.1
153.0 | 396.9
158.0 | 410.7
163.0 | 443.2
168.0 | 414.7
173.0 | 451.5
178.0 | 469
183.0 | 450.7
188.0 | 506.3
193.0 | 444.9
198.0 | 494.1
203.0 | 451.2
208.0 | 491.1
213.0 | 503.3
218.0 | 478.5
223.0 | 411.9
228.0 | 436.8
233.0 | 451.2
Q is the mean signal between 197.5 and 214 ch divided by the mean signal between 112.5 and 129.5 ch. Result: 1.37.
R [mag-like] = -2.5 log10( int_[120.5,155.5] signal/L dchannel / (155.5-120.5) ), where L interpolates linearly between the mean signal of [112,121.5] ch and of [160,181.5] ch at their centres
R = 0.11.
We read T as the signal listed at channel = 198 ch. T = 494.1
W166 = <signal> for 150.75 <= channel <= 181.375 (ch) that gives 432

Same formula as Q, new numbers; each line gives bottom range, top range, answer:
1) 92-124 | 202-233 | 1.18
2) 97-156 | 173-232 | 1.17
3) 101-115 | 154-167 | 0.95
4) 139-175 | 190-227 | 1.09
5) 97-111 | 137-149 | 1.11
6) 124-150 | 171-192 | 1.16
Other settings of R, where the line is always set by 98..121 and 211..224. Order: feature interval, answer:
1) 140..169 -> 0.04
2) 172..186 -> -0.02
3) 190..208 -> -0.02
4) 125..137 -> 0.16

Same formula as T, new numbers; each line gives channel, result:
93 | 385.7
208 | 491.1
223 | 411.9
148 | 413.1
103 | 438.1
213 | 503.3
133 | 428.8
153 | 396.9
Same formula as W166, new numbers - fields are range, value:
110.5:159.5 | 401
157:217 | 463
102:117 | 444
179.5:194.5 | 469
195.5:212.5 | 482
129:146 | 435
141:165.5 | 426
